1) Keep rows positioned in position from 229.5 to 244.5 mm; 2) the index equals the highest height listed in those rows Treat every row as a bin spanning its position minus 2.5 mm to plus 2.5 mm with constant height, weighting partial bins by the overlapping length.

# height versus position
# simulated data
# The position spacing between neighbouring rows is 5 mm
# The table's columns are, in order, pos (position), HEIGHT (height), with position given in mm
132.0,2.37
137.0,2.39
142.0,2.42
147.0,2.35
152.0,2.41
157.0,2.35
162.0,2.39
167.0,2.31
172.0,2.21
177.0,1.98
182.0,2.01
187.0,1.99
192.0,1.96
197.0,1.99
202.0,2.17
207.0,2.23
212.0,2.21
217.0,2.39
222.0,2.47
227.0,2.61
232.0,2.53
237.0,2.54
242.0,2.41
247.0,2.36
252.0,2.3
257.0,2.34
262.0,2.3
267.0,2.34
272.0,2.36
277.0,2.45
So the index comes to 2.54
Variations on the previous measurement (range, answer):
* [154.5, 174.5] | 2.39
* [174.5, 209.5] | 2.23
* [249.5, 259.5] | 2.34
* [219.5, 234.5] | 2.61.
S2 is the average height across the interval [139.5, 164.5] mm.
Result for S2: 2.38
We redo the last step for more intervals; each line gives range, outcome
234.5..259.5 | 2.39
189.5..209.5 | 2.09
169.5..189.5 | 2.05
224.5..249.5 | 2.49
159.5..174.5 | 2.3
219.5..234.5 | 2.54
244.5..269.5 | 2.33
